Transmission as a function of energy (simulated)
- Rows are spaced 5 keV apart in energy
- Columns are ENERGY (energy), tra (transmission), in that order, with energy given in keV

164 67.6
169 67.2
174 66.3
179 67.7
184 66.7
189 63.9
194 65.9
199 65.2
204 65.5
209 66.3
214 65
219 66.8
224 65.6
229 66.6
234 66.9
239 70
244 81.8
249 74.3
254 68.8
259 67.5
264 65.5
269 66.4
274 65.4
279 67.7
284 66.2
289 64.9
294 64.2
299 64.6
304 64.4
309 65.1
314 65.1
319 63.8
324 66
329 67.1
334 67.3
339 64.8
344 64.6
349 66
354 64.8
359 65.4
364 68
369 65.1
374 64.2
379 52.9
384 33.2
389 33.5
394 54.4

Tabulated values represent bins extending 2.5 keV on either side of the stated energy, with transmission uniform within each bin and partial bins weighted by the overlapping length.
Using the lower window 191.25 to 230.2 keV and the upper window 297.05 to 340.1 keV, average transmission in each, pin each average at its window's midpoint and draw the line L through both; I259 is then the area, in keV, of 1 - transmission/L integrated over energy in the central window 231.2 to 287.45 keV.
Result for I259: -2.9 keV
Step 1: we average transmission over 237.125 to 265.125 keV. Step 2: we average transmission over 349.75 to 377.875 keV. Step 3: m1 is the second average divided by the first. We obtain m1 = 0.91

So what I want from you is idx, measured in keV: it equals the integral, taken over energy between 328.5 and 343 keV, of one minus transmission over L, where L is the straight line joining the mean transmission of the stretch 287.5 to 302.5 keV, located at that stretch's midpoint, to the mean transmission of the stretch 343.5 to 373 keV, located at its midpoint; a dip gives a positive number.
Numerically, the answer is -0.19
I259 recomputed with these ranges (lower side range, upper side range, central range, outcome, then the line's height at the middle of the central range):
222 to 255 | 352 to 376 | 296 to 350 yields 1.5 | 67.2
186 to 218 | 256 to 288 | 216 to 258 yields -2.6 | 65.9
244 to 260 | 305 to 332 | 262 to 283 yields 1.2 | 70.1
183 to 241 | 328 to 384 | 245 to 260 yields -1.5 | 65.3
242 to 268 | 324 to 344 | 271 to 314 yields 2.1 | 68.7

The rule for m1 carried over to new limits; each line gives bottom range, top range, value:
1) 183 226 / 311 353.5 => 1.00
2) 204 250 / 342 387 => 0.87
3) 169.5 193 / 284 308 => 0.98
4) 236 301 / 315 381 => 0.95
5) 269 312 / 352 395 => 0.85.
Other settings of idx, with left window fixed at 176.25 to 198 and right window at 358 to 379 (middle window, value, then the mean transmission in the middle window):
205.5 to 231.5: -0.14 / 66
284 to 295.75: 0.01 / 64.9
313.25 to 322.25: 0.03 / 64.5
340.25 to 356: -0.18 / 65.1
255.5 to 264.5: -0.24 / 67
